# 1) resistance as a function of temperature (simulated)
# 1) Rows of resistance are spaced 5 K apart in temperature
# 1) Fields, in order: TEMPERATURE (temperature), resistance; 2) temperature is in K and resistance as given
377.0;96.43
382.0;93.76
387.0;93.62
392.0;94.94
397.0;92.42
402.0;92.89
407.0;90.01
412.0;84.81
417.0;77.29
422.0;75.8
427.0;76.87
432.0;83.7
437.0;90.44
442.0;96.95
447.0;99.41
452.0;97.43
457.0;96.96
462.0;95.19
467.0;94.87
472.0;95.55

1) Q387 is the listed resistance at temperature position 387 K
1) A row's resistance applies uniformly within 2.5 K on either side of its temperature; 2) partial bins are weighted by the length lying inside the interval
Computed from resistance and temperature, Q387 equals 93.62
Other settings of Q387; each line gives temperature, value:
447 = 99.41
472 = 95.55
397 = 92.42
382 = 93.76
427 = 76.87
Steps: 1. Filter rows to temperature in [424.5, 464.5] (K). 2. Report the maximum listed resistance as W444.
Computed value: 99.41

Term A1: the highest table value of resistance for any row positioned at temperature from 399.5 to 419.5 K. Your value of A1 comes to 92.89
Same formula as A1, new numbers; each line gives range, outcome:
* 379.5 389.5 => 93.76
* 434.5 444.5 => 96.95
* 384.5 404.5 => 94.94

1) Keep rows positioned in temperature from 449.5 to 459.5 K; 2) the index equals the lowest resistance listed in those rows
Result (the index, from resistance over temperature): 96.96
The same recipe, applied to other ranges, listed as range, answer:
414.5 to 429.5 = 75.8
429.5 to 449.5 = 83.7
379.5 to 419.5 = 77.29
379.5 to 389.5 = 93.62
